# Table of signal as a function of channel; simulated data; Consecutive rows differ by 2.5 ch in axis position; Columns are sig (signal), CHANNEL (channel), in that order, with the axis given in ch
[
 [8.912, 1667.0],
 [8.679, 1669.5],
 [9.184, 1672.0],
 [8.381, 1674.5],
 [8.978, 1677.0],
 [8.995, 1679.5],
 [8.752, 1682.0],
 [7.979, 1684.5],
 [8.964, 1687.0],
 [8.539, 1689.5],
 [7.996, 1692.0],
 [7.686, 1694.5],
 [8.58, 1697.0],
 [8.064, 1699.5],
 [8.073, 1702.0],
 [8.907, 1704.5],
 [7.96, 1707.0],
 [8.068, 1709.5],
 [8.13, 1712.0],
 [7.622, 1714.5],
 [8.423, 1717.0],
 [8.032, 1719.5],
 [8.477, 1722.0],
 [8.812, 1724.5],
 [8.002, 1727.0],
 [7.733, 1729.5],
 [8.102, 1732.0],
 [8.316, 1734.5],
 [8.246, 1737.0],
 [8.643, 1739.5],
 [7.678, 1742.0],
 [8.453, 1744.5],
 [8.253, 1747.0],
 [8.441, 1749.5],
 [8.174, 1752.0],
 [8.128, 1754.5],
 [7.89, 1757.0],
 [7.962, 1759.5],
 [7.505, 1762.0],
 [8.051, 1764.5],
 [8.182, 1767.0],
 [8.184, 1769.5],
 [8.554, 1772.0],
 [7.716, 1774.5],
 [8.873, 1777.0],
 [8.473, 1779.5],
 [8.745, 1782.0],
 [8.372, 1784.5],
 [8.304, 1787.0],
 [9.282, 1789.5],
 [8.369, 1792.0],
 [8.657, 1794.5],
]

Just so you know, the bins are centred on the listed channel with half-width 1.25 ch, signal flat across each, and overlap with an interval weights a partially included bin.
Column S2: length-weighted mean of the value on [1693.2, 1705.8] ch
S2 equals 8.26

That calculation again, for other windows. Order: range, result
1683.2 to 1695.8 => 8.24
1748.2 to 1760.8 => 8.12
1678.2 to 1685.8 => 8.58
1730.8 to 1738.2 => 8.22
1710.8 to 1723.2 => 8.14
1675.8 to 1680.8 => 8.98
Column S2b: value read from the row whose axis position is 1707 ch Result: 7.96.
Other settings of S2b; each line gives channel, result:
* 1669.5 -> 8.679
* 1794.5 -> 8.657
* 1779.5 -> 8.473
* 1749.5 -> 8.441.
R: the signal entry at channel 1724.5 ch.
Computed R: 8.812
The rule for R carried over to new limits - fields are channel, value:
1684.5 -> 7.979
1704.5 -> 8.907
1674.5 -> 8.381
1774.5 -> 7.716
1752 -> 8.174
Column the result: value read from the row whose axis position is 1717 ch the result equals 8.423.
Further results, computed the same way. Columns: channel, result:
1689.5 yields 8.539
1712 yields 8.13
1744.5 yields 8.453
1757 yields 7.89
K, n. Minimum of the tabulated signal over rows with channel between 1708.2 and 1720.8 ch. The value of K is 7.622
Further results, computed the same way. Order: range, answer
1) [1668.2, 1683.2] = 8.381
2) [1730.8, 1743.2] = 7.678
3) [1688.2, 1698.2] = 7.686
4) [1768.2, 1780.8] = 7.716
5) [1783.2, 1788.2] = 8.304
